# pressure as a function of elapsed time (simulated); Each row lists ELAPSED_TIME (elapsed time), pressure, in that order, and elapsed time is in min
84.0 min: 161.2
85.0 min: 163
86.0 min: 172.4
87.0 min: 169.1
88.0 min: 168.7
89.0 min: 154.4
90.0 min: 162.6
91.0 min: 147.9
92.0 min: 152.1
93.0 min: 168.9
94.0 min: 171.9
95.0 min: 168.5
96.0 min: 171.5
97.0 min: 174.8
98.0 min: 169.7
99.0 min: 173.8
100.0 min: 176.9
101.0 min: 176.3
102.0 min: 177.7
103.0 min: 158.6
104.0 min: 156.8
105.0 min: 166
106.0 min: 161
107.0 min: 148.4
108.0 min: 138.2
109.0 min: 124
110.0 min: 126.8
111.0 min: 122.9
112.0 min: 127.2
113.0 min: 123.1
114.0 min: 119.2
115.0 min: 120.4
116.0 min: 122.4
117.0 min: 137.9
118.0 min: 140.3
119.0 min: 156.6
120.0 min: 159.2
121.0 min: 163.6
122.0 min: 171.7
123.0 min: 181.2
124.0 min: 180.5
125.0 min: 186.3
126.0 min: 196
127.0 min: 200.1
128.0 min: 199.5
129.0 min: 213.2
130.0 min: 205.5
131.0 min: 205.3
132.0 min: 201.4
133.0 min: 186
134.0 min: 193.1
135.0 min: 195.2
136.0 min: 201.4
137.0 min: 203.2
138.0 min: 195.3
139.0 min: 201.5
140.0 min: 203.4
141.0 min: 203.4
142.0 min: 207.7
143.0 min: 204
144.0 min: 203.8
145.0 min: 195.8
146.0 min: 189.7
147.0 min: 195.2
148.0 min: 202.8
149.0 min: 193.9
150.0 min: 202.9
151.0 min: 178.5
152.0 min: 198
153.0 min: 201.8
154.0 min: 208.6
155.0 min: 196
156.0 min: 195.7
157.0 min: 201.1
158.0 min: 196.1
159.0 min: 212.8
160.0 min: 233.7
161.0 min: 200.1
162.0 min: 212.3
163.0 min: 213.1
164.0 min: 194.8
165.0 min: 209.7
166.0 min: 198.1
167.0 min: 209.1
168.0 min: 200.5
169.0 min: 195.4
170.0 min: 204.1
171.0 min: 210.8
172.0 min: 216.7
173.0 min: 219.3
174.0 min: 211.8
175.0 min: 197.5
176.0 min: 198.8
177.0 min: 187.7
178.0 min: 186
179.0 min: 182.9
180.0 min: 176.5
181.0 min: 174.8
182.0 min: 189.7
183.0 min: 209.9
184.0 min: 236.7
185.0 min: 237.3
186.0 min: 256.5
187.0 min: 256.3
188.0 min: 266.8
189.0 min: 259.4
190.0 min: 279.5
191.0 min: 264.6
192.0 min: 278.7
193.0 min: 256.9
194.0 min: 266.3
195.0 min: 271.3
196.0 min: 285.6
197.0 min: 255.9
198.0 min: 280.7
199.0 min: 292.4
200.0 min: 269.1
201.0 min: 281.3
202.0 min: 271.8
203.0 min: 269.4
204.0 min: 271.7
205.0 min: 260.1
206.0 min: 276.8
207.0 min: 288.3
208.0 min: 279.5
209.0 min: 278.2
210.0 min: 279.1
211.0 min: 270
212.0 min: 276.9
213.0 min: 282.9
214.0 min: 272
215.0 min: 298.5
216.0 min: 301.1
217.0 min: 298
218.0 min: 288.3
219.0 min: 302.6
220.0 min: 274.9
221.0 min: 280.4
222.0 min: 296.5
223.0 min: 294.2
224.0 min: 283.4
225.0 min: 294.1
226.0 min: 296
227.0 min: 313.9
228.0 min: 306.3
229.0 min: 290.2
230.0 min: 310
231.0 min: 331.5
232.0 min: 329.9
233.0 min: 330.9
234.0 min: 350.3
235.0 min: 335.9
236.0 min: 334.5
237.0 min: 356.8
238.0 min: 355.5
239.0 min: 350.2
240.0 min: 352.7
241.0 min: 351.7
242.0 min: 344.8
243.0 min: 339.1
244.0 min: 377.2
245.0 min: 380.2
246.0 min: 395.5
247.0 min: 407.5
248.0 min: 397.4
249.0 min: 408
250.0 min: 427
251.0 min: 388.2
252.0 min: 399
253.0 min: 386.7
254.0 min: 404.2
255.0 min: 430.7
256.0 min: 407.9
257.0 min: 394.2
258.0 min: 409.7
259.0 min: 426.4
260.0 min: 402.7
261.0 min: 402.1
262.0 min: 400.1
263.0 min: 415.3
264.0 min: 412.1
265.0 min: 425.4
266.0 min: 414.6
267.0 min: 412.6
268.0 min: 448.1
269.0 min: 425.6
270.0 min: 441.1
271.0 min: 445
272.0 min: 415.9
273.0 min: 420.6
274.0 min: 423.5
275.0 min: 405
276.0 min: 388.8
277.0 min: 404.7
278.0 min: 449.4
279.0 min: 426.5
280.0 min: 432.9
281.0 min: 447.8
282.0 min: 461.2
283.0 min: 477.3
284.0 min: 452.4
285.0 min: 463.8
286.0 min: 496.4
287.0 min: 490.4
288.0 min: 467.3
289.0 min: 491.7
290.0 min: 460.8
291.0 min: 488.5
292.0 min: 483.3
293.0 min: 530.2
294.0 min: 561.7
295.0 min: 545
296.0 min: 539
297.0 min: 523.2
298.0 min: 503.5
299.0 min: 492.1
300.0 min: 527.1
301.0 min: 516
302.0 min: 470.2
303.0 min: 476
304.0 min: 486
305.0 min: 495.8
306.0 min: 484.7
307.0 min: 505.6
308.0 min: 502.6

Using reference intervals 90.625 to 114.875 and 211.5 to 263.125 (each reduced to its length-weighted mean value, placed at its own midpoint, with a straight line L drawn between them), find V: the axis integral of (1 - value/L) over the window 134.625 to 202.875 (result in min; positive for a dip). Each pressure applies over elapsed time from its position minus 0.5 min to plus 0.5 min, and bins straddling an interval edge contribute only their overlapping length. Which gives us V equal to 8.0 min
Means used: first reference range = 154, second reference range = 347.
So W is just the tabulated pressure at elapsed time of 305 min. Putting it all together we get 495.8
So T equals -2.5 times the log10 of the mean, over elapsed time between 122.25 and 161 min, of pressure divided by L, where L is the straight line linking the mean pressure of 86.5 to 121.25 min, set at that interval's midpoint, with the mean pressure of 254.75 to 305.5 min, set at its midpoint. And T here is 0.09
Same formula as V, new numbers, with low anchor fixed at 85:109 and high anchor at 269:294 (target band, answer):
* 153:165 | 2.5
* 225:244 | 2.4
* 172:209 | 7.9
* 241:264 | 0.7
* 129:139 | 1.0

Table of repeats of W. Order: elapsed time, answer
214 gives 272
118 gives 140.3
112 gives 127.2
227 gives 313.9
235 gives 335.9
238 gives 355.5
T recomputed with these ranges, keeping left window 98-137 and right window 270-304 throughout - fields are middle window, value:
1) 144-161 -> 0.146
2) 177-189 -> 0.299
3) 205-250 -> 0.145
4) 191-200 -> 0.128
